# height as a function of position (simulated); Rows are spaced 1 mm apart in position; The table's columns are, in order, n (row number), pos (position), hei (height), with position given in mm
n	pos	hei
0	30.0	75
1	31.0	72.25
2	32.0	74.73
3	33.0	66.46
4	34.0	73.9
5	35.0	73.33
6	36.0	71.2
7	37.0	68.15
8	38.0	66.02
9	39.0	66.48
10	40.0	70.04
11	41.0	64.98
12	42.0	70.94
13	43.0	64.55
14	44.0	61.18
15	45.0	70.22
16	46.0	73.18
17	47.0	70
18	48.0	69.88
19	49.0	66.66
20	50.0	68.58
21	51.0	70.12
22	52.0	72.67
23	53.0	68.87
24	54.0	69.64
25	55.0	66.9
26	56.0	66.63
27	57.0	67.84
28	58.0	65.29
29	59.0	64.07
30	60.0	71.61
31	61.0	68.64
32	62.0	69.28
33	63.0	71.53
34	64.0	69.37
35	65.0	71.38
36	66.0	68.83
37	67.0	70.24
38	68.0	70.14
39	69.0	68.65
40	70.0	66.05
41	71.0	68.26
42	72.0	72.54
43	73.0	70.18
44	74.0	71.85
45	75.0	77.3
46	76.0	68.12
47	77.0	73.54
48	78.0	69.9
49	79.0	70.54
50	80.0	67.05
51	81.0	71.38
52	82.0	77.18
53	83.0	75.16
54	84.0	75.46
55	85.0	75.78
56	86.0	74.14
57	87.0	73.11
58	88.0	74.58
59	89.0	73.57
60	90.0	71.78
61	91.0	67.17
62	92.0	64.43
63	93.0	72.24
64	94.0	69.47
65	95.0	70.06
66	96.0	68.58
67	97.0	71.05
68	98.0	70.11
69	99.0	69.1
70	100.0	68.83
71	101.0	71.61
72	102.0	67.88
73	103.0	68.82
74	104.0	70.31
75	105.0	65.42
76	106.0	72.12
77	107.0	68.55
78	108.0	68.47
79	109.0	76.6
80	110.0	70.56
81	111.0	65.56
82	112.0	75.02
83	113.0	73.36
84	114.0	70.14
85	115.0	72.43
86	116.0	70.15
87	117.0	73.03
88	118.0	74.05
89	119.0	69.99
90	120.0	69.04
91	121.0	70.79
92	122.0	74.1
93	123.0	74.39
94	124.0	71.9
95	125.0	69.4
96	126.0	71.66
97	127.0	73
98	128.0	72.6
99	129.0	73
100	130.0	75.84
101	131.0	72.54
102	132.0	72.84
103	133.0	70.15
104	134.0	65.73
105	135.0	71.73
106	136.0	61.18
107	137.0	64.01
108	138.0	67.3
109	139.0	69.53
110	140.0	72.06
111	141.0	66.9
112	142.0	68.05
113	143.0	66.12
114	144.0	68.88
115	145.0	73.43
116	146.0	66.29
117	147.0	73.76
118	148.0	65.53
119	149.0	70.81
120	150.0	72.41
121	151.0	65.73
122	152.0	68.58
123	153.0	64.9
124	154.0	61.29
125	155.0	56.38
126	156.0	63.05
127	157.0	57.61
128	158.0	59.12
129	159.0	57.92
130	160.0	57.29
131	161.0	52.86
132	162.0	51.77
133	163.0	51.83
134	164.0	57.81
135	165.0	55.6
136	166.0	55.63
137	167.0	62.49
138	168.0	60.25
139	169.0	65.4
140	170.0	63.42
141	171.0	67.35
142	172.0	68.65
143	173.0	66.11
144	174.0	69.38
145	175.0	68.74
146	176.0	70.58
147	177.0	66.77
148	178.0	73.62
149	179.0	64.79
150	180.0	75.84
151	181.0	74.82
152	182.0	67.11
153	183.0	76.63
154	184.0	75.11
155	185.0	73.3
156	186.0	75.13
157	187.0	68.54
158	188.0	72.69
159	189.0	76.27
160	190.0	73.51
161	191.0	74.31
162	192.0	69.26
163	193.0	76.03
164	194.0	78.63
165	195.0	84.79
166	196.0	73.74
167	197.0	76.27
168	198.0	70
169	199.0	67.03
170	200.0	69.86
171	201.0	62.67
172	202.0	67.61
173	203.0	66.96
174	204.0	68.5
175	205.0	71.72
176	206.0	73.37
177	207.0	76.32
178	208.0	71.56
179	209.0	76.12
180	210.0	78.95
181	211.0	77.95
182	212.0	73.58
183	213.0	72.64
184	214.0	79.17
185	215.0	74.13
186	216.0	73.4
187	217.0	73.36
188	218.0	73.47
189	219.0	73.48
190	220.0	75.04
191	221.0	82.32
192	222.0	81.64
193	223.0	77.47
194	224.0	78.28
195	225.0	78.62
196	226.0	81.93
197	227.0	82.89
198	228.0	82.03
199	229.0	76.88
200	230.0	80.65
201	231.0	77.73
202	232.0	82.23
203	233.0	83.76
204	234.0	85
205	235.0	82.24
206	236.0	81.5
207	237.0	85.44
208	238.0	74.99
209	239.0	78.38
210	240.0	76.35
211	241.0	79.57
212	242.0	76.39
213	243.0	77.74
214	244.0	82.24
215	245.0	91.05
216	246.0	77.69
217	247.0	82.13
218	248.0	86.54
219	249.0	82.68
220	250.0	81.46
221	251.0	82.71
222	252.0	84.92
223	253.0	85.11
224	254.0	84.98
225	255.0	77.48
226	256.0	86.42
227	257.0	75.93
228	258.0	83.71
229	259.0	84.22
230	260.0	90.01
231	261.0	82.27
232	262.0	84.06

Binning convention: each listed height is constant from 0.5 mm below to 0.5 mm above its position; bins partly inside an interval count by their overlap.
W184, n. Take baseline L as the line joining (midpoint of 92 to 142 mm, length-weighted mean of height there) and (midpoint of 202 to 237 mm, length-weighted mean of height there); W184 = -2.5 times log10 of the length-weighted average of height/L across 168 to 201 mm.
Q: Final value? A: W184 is 0.052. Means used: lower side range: 70.4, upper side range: 77.2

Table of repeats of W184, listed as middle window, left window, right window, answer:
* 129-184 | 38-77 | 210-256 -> 0.14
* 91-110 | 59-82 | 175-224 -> 0.02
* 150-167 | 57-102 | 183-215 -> 0.22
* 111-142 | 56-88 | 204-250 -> 0.04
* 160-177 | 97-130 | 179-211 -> 0.17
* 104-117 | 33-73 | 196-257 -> 0.02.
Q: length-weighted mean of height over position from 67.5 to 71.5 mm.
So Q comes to 68.3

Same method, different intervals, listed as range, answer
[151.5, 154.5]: 64.9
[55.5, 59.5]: 66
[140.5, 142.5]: 67.5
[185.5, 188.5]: 72.1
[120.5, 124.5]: 72.8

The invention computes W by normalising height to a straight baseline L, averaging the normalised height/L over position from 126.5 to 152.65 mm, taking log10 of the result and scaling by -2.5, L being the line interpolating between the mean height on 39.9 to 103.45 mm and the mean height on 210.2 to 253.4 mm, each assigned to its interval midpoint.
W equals 0.07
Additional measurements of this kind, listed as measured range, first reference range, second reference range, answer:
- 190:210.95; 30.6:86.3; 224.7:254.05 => 0.089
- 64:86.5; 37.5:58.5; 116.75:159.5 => -0.050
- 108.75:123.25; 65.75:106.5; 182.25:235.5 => 0.002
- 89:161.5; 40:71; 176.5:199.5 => 0.035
